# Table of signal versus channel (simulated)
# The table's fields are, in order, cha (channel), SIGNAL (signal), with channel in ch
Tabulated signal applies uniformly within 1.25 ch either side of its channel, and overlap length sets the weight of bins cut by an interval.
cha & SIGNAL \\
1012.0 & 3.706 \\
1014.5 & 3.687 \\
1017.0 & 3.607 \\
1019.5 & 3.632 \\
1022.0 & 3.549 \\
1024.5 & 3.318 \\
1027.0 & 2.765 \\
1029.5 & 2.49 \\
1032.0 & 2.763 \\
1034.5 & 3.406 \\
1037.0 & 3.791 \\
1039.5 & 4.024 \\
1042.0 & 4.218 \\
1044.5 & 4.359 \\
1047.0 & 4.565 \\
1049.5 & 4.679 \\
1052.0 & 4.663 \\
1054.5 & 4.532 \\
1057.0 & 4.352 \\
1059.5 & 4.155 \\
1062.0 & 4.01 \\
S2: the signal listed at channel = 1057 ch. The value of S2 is 4.352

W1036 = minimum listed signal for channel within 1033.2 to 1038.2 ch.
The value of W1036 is 3.406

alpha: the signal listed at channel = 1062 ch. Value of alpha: 4.01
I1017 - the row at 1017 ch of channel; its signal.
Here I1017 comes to 3.607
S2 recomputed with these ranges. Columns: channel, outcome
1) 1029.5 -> 2.49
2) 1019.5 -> 3.632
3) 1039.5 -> 4.024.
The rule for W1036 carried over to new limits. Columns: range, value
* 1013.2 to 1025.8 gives 3.318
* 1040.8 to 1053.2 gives 4.218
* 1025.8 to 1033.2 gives 2.49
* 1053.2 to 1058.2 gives 4.352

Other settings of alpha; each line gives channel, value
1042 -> 4.218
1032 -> 2.763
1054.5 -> 4.532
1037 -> 3.791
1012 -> 3.706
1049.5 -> 4.679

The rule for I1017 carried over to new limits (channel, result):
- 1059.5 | 4.155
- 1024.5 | 3.318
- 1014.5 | 3.687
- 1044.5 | 4.359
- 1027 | 2.765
